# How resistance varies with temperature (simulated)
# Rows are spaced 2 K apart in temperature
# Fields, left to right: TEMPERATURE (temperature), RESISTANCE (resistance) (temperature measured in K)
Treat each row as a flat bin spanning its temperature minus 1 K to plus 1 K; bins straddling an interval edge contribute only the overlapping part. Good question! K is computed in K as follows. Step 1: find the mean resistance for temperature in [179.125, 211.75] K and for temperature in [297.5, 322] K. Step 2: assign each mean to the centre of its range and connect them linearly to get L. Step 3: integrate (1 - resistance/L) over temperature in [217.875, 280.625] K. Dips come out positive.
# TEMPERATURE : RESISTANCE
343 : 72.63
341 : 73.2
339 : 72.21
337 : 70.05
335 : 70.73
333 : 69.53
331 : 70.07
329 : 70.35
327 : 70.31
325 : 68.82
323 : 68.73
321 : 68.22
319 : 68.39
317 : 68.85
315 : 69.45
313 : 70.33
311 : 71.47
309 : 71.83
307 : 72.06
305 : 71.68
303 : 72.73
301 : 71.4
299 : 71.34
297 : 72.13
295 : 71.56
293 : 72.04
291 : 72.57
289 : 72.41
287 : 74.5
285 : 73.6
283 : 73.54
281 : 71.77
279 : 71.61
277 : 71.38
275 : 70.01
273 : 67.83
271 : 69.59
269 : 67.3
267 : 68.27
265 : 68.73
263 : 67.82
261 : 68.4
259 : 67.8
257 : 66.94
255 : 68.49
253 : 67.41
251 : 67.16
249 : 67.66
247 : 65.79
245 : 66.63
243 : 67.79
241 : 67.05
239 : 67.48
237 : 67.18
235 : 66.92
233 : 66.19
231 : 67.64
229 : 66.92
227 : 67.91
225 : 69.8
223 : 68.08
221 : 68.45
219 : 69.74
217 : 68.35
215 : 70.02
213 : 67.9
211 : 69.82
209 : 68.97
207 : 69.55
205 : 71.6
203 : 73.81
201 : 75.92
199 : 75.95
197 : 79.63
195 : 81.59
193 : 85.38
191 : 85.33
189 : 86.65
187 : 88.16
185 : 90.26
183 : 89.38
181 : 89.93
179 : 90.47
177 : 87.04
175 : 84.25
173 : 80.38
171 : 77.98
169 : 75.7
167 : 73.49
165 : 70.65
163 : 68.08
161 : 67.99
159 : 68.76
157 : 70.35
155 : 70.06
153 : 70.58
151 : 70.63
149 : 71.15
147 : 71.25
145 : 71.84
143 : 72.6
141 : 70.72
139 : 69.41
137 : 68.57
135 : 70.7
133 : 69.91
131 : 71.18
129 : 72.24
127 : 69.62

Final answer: 6.4 K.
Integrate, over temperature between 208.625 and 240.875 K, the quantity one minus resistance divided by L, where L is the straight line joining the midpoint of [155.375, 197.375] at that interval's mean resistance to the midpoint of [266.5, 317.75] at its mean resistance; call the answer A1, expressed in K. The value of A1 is 3.5 K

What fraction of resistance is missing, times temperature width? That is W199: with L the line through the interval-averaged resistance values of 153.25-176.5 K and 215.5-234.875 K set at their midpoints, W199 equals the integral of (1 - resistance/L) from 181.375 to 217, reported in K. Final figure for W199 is -3.8 K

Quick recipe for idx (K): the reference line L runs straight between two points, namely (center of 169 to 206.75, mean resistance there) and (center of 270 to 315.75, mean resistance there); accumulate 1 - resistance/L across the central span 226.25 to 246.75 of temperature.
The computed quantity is 2.74 K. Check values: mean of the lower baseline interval 82.5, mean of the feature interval 67.1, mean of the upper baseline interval 71.6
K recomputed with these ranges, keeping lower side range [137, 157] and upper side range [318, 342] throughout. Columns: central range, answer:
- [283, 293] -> -0.42 K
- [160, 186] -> -3.59 K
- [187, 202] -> -2.41 K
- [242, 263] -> 0.87 K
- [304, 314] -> -0.19 K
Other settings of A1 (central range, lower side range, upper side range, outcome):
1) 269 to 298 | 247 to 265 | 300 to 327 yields -1.1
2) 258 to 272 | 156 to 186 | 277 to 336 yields 1.0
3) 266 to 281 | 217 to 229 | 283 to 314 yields 0.3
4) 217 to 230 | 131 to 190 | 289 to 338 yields 0.9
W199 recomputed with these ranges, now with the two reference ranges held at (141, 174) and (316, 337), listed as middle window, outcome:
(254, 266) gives 0.41 K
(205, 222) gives 0.44 K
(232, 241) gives 0.48 K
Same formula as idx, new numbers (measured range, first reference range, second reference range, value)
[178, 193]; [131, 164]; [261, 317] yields -3.8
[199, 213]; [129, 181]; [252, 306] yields 0.1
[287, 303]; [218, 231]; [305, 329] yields -0.6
